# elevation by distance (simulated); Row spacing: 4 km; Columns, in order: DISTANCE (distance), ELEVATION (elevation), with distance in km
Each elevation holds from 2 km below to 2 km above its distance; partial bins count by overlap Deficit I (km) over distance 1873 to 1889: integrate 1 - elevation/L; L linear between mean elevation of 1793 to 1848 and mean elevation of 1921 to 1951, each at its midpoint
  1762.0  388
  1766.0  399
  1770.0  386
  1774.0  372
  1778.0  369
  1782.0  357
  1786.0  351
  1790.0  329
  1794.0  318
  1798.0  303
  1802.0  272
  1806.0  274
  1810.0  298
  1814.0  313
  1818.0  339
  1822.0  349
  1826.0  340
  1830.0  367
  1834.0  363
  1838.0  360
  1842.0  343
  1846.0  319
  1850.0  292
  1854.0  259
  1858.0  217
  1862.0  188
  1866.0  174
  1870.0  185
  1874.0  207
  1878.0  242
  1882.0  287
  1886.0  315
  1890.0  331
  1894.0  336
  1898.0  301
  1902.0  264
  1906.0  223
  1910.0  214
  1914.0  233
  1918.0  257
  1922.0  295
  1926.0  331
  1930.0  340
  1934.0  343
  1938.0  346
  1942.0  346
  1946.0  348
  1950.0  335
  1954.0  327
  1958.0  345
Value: 2.9 km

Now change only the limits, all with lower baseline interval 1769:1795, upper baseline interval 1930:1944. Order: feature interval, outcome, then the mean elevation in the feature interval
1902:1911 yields 3.05 km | 229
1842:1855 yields 1.85 km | 301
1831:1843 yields -0.21 km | 357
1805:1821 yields 1.90 km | 311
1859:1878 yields 8.35 km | 196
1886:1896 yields 0.51 km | 330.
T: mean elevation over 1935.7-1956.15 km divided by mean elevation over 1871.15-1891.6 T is 1.25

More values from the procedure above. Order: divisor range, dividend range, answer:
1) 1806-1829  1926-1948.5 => 1.06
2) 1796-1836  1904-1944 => 0.91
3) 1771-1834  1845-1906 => 0.78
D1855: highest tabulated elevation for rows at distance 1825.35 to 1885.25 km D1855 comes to 367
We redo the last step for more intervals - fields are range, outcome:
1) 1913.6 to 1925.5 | 295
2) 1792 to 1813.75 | 318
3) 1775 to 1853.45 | 369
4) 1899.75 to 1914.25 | 264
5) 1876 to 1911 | 336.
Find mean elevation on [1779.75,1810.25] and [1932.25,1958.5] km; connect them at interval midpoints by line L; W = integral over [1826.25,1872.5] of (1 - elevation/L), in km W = 6.1 km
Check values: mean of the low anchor 314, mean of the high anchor 341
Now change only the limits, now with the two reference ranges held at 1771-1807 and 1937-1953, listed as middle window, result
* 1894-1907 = 2.4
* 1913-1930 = 2.6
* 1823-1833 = -0.6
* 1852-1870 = 6.9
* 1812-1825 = -0.1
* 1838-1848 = -0.1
